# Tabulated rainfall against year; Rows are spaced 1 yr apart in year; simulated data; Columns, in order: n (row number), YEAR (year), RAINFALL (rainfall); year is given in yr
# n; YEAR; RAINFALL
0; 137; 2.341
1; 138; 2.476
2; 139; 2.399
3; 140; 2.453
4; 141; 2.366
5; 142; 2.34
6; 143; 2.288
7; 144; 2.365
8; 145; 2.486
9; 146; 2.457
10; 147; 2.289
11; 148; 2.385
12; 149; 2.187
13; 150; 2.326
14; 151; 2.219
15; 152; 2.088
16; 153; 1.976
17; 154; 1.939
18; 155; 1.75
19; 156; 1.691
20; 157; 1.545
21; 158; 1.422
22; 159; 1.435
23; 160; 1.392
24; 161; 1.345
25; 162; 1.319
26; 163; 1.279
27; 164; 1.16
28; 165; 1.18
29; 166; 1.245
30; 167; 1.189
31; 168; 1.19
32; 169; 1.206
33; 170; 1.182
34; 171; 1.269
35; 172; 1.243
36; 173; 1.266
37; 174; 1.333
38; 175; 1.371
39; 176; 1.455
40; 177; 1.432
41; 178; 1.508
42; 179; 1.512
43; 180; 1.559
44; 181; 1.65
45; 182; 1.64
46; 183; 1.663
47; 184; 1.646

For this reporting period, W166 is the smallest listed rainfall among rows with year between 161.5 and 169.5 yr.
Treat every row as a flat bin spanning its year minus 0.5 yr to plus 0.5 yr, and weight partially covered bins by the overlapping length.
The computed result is 1.16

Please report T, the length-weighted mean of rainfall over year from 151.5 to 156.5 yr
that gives 1.89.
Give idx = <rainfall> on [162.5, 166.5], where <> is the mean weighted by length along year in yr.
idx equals 1.22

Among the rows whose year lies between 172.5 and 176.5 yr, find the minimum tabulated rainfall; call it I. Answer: 1.266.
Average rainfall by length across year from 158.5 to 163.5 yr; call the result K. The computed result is 1.35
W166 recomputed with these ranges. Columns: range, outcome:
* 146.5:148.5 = 2.289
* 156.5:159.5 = 1.422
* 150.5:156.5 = 1.691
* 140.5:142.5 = 2.34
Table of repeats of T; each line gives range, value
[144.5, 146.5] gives 2.47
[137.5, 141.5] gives 2.42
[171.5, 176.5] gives 1.33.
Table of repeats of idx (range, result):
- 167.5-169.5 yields 1.2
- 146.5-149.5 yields 2.29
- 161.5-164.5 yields 1.25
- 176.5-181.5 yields 1.53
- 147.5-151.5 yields 2.28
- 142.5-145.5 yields 2.38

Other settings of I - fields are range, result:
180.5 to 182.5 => 1.64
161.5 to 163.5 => 1.279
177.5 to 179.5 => 1.508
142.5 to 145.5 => 2.288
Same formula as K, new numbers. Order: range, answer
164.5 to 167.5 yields 1.2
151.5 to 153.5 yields 2.03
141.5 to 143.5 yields 2.31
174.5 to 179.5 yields 1.46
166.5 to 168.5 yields 1.19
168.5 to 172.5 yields 1.23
